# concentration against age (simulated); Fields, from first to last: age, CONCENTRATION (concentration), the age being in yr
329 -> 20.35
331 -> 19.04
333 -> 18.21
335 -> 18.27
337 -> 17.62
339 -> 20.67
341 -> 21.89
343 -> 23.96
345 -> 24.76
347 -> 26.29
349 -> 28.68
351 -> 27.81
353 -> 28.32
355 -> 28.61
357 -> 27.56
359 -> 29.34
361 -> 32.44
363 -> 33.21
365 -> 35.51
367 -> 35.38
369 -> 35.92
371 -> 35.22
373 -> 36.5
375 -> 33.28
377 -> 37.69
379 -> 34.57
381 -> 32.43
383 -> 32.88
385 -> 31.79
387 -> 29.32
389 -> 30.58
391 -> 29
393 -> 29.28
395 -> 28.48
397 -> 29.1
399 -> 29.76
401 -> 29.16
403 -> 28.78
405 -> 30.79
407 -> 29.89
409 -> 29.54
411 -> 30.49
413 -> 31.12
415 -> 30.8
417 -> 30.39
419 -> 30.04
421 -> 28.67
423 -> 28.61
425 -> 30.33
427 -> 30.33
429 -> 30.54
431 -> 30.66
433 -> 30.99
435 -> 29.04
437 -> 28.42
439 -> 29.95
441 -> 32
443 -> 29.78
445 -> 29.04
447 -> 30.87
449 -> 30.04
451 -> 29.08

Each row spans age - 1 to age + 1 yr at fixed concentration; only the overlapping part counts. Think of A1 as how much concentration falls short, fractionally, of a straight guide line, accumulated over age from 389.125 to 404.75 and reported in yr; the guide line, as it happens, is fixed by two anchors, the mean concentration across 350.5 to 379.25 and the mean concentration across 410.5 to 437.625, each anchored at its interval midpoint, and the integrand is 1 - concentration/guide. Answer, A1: 1.0 yr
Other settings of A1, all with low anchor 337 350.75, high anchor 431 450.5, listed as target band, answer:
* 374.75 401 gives -4.4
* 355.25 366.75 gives -3.0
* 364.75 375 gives -3.9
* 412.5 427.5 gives -0.7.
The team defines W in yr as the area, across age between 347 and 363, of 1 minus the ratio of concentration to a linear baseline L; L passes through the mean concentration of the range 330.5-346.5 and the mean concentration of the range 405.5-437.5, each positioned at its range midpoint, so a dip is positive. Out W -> -4.5 yr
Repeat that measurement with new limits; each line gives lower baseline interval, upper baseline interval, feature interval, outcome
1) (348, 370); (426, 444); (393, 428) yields 0.8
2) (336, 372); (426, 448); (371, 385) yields -2.6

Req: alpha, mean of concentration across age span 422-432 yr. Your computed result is 30.1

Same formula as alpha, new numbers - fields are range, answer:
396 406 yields 29.5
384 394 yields 30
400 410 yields 29.6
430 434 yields 30.8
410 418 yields 30.7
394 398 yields 28.8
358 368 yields 33.2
